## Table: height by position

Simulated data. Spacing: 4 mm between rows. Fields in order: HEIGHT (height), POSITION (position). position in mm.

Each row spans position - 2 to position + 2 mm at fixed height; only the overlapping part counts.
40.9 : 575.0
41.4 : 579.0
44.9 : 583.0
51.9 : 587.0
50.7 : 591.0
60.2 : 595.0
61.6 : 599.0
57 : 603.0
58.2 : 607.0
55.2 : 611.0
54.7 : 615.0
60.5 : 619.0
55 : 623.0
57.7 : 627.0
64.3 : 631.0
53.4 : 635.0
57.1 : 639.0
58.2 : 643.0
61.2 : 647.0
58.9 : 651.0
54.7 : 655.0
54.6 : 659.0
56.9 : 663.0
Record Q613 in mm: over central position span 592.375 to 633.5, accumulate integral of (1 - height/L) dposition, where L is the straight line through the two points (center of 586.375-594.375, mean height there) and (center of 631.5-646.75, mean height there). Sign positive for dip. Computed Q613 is -2.5 mm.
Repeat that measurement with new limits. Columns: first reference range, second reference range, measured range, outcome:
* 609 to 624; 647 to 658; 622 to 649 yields -0.6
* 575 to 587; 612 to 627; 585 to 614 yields -3.6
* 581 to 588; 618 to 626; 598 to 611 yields -1.3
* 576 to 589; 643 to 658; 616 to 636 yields -1.8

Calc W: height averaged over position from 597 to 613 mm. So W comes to 58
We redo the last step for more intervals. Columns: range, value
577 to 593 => 47.2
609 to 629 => 56.6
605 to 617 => 56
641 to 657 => 58.2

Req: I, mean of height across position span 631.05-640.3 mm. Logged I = 57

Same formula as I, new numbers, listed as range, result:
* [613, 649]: 58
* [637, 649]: 58.8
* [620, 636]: 58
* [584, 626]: 56.3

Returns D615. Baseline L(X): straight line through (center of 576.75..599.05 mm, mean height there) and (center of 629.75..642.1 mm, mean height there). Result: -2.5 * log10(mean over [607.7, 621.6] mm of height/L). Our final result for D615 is -0.04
